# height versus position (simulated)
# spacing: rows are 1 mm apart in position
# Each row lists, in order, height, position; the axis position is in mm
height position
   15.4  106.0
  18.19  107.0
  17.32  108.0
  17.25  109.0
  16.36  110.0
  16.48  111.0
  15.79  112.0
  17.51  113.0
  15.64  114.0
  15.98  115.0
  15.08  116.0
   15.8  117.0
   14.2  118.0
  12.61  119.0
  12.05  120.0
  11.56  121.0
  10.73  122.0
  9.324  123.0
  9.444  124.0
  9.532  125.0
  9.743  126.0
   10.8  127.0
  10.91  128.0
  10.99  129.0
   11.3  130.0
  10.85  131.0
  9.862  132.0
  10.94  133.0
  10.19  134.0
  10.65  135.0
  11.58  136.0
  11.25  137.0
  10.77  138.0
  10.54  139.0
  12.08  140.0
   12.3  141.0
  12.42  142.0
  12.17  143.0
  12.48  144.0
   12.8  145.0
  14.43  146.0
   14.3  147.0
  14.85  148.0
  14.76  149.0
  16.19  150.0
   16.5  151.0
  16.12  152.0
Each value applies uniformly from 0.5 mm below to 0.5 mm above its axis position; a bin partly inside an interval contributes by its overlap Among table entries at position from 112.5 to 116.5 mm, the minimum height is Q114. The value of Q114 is 15.08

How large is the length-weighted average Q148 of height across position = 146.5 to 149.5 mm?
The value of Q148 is 14.6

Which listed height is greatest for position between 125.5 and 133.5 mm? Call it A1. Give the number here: 11.3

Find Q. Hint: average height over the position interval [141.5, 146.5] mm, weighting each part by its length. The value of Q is 12.9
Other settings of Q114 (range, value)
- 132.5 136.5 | 10.19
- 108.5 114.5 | 15.64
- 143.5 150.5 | 12.48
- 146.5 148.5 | 14.3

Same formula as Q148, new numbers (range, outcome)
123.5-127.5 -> 9.88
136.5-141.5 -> 11.4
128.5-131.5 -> 11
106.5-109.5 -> 17.6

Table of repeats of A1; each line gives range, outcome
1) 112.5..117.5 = 17.51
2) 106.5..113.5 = 18.19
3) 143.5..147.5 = 14.43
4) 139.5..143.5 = 12.42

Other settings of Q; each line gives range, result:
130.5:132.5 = 10.4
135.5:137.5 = 11.4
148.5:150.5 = 15.5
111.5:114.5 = 16.3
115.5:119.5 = 14.4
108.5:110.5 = 16.8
